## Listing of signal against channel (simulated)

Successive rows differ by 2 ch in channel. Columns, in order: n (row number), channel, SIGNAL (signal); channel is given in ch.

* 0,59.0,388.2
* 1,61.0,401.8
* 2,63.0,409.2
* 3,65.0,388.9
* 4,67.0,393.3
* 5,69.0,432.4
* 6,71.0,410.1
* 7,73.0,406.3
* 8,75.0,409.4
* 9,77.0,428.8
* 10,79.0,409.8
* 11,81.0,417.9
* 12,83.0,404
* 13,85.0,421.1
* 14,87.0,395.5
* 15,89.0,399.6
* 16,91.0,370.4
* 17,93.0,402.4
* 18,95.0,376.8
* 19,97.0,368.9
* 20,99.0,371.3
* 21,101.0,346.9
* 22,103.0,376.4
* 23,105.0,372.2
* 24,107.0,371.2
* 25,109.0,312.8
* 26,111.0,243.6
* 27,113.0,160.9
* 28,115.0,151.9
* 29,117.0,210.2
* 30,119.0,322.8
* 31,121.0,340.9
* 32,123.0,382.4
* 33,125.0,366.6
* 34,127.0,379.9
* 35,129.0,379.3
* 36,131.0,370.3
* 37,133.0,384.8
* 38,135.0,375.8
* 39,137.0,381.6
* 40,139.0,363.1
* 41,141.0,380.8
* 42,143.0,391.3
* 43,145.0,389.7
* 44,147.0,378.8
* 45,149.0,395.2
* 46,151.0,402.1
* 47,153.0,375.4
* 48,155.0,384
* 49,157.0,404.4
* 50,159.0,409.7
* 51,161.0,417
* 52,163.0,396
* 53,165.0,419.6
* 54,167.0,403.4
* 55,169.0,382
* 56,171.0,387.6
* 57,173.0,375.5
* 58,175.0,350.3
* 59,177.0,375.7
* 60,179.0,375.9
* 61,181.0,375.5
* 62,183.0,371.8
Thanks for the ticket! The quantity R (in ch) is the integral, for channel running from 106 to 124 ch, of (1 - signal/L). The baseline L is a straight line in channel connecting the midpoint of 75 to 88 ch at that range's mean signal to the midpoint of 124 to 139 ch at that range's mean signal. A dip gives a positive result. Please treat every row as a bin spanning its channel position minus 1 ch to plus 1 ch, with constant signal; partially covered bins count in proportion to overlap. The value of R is 5.1 ch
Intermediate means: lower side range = 413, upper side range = 376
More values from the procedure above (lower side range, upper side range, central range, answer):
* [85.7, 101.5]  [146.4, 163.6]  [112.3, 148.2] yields 4.5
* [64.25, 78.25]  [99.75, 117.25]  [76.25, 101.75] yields -3.1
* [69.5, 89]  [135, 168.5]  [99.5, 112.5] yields 2.3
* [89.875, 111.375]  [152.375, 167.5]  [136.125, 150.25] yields 0.2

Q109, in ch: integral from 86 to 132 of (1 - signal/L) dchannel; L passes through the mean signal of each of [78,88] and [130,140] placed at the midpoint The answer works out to 6.4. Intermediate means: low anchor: 410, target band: 338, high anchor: 375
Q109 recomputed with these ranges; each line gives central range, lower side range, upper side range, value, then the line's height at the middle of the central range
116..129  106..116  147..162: -2.2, 287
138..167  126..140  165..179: -1.1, 379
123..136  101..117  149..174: -2.0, 328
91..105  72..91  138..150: 1.0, 402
